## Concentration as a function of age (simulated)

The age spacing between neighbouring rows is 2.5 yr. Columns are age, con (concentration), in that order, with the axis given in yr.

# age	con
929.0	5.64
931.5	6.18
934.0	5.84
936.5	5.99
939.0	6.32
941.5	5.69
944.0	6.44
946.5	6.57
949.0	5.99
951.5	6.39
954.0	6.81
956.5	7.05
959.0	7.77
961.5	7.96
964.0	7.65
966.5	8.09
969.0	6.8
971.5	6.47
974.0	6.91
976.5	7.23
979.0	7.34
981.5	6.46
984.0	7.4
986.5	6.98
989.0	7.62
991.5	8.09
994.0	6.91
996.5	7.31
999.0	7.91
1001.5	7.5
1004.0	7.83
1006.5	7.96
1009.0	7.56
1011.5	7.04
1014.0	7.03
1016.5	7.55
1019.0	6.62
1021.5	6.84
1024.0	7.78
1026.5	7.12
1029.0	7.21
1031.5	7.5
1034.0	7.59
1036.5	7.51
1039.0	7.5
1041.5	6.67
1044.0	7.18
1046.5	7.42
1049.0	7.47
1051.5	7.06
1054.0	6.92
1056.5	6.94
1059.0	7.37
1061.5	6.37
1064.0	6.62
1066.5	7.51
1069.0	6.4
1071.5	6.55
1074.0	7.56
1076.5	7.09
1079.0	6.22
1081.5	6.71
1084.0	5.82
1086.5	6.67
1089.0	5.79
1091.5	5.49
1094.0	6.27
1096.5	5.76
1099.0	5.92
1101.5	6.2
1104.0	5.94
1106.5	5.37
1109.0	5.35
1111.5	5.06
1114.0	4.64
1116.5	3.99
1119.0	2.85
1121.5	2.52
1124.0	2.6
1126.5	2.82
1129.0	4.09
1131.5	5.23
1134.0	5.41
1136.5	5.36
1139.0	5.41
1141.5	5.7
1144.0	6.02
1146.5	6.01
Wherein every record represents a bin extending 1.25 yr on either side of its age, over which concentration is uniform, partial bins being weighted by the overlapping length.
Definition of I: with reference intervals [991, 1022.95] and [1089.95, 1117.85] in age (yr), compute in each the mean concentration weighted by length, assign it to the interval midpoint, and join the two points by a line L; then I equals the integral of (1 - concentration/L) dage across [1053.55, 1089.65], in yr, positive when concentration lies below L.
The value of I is -3.7 yr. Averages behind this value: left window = 7.38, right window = 5.45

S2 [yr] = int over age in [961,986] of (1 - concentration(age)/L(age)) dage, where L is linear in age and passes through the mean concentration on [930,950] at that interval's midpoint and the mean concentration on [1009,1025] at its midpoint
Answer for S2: -2.4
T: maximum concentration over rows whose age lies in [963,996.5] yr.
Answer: 8.09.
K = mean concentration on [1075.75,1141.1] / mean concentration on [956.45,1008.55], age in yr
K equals 0.70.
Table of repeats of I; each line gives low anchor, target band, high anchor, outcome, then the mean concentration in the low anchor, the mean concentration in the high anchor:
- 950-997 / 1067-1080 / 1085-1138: -2.9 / 7.22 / 4.93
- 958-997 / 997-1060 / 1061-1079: -2.4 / 7.31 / 6.85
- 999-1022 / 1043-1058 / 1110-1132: -2.8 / 7.37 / 3.72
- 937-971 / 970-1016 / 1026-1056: -1.8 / 6.86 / 7.26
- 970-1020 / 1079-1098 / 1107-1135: -4.6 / 7.29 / 4.07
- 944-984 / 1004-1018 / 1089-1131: -2.6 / 7.03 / 4.72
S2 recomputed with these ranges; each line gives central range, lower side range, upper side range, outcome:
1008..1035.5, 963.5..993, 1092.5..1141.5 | -3.34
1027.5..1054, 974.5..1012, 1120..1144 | -3.77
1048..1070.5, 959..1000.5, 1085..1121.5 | -3.50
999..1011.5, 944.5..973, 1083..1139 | -2.47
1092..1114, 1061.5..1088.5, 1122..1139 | -0.82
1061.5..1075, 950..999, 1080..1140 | -2.69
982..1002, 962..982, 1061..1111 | -1.18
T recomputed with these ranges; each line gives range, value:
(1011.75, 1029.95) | 7.78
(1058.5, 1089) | 7.56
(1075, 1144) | 7.09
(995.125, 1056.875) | 7.96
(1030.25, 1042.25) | 7.59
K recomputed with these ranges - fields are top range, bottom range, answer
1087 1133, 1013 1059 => 0.67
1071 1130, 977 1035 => 0.72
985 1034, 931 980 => 1.09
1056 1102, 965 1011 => 0.88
